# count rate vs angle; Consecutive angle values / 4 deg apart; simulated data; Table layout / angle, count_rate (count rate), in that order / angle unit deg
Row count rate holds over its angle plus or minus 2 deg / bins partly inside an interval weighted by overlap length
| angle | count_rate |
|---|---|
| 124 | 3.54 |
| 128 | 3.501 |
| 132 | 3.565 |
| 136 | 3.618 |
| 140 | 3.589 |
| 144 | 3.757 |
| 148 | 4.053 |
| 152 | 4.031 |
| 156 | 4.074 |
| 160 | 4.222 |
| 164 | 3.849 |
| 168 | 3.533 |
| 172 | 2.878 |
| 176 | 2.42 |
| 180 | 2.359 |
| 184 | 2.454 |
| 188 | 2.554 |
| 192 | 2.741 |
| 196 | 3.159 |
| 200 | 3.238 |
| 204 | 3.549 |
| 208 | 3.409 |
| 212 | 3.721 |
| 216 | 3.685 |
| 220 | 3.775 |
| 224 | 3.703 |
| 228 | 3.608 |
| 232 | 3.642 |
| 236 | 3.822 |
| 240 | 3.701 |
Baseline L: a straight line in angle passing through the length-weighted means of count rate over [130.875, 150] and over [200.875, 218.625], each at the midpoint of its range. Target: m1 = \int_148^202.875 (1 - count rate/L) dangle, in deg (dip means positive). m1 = 6.3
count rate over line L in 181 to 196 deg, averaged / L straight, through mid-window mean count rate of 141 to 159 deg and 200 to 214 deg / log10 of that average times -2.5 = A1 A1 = 0.35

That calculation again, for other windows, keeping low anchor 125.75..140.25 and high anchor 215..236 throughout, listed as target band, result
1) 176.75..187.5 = 0.438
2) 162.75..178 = 0.155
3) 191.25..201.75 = 0.187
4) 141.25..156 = -0.103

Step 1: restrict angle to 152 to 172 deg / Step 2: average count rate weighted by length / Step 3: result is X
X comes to 3.83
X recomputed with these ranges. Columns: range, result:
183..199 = 2.78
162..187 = 2.9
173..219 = 3.04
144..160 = 4.04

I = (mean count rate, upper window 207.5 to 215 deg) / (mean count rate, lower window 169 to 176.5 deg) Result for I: 1.28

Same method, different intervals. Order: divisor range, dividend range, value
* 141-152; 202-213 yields 0.91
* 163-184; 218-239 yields 1.27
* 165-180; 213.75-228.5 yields 1.27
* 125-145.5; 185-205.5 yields 0.84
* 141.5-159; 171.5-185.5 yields 0.63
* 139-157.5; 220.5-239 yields 0.95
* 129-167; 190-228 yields 0.90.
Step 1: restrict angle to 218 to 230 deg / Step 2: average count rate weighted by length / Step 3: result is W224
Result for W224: 3.7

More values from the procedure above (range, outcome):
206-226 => 3.66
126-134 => 3.53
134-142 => 3.6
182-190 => 2.5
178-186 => 2.41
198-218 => 3.52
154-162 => 4.15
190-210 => 3.22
